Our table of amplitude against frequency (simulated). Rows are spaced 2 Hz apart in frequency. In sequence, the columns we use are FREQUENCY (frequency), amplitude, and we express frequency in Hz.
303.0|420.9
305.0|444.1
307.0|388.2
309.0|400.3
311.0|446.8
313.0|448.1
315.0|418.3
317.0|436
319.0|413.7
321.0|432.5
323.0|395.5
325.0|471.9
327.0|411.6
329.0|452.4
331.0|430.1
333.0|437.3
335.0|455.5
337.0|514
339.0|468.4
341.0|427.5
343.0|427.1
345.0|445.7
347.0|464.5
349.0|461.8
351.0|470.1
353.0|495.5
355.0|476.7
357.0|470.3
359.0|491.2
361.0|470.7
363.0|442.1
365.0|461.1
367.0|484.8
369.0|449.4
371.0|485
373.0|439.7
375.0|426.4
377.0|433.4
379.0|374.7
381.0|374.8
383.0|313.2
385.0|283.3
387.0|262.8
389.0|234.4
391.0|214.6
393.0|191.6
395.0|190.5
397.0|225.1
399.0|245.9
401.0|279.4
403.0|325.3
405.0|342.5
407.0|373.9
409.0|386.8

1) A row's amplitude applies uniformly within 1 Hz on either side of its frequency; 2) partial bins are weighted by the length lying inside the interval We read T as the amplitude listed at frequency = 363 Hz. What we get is 442.1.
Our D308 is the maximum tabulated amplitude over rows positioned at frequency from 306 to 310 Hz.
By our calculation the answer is 400.3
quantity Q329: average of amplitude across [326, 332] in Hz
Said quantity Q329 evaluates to 431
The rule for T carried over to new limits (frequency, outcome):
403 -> 325.3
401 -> 279.4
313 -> 448.1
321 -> 432.5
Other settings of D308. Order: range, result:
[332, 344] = 514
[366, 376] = 485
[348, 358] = 495.5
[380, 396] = 374.8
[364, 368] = 484.8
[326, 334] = 452.4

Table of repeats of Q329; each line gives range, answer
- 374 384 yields 384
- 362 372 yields 464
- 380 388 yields 309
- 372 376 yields 433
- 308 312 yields 424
